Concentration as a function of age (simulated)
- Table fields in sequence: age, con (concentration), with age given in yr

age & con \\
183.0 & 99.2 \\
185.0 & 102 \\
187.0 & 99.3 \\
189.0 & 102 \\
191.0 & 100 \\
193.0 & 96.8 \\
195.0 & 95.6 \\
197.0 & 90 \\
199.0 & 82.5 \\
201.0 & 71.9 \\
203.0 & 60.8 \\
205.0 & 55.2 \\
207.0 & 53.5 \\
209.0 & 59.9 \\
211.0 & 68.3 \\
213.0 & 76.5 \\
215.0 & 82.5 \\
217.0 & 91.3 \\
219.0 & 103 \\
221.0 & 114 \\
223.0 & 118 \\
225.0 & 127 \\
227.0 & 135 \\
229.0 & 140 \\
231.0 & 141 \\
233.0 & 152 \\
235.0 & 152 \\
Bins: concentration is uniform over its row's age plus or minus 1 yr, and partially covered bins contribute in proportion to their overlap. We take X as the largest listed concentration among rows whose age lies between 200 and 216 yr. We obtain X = 82.5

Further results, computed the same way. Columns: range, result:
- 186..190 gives 102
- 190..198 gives 100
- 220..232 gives 141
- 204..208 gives 55.2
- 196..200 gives 90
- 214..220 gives 103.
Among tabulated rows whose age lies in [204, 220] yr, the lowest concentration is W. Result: 53.5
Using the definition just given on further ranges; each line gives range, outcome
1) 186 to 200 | 82.5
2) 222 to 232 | 118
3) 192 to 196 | 95.6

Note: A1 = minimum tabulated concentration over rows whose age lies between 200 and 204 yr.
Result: 60.8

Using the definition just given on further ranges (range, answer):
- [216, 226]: 91.3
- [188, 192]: 100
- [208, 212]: 59.9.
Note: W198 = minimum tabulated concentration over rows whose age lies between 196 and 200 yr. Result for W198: 82.5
